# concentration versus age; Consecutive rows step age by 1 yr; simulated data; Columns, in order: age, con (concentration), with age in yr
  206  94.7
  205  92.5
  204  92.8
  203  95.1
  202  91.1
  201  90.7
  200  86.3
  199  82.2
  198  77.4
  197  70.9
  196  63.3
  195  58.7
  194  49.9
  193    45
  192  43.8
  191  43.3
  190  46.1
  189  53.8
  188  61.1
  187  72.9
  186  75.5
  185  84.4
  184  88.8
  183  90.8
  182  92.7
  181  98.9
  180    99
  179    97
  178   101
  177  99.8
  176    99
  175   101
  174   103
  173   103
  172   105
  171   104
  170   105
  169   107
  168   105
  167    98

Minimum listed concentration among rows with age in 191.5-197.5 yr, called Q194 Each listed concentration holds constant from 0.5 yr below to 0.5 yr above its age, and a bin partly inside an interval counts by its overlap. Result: 43.8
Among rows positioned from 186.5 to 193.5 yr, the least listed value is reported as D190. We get 43.3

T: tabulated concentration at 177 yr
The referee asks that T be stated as 99.8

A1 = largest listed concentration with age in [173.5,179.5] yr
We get 103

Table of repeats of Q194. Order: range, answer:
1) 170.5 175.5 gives 101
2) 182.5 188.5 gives 61.1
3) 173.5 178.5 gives 99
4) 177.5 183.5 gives 90.8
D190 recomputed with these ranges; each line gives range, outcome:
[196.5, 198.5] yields 70.9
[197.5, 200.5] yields 77.4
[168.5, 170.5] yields 105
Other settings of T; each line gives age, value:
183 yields 90.8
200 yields 86.3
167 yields 98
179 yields 97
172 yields 105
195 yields 58.7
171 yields 104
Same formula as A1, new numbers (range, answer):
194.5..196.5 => 63.3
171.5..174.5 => 105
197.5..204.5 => 95.1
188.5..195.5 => 58.7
